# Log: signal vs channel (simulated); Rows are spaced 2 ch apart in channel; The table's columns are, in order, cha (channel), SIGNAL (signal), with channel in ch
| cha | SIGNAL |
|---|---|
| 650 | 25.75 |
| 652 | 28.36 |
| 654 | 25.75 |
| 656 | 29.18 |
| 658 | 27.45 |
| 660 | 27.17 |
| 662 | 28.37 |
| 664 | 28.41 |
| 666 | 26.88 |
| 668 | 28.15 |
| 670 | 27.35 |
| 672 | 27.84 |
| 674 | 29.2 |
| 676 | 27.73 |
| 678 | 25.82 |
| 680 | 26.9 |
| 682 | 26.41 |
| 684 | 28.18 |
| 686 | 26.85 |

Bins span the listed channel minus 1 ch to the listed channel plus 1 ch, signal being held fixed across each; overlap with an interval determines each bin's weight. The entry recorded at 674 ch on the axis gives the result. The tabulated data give 29.2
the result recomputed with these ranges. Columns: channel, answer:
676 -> 27.73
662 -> 28.37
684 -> 28.18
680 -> 26.9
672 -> 27.84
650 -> 25.75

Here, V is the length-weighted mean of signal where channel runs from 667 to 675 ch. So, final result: 28.1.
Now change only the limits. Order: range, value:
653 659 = 27.5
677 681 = 26.4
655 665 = 28.1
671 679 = 27.6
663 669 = 27.8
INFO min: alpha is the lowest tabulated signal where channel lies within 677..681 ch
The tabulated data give 25.82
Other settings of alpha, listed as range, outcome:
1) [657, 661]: 27.17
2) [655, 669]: 26.88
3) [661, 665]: 28.37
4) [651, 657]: 25.75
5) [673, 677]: 27.73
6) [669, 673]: 27.35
